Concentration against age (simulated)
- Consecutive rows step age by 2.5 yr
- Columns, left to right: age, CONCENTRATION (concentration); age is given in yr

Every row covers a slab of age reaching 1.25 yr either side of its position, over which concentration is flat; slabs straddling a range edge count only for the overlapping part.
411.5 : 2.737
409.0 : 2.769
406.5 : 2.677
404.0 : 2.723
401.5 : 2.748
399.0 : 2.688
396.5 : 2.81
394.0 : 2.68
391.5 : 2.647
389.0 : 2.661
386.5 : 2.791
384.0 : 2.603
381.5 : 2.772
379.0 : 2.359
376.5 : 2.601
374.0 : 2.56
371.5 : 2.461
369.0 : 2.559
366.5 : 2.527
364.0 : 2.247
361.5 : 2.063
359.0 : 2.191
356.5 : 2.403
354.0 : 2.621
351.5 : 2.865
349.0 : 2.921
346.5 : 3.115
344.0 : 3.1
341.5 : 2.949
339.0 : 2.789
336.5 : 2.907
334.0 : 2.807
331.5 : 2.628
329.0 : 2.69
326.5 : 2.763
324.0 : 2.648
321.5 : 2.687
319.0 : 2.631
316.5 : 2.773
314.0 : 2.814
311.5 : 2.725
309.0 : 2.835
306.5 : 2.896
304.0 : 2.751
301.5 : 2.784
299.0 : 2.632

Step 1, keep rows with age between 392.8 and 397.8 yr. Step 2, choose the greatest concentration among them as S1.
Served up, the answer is 2.81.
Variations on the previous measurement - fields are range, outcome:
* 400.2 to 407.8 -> 2.748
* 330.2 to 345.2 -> 3.1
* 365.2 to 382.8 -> 2.772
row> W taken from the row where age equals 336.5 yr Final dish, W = 2.907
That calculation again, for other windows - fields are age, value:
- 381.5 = 2.772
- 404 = 2.723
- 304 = 2.751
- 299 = 2.632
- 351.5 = 2.865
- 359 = 2.191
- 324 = 2.648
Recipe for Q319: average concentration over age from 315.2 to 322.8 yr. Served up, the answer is 2.7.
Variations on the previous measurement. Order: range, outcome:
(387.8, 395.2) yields 2.66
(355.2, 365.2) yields 2.23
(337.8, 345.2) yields 2.95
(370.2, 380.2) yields 2.5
